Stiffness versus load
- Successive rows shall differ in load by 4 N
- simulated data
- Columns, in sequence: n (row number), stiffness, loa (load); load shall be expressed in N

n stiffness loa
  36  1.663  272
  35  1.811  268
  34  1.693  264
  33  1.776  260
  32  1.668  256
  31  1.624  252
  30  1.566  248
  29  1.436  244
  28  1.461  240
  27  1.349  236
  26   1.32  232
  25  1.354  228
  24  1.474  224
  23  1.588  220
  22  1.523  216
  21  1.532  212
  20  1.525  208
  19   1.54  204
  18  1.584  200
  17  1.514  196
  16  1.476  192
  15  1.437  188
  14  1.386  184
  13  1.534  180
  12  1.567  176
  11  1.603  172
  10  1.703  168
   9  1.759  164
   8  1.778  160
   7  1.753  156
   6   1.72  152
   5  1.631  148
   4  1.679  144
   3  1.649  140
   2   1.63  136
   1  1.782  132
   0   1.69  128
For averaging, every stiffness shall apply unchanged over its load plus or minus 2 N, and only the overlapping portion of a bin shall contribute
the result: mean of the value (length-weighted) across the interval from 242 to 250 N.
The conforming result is 1.5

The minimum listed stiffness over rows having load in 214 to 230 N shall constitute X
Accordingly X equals 1.354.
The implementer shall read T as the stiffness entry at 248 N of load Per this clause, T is 1.566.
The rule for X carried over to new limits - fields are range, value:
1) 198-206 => 1.54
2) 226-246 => 1.32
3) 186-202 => 1.437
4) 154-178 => 1.567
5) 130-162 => 1.63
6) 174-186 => 1.386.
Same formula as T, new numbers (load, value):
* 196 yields 1.514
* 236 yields 1.349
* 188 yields 1.437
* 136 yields 1.63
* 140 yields 1.649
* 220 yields 1.588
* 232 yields 1.32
